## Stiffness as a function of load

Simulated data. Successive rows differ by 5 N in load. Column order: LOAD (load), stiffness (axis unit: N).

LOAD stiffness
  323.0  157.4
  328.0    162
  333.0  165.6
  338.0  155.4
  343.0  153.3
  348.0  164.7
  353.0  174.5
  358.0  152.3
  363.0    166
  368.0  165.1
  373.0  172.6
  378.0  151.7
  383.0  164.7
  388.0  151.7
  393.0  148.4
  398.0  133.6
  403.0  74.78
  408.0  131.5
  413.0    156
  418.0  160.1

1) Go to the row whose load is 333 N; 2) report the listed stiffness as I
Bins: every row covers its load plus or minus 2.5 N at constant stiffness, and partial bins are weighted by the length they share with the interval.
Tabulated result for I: 165.6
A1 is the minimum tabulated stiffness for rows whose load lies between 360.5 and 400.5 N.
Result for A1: 133.6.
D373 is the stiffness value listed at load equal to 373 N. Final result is 172.6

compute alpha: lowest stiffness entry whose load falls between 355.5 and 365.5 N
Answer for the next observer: 152.3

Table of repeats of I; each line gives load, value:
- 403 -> 74.78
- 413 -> 156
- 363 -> 166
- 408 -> 131.5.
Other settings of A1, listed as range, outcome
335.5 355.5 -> 153.3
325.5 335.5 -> 162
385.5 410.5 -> 74.78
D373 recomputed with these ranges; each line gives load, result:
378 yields 151.7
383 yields 164.7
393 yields 148.4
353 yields 174.5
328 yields 162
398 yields 133.6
